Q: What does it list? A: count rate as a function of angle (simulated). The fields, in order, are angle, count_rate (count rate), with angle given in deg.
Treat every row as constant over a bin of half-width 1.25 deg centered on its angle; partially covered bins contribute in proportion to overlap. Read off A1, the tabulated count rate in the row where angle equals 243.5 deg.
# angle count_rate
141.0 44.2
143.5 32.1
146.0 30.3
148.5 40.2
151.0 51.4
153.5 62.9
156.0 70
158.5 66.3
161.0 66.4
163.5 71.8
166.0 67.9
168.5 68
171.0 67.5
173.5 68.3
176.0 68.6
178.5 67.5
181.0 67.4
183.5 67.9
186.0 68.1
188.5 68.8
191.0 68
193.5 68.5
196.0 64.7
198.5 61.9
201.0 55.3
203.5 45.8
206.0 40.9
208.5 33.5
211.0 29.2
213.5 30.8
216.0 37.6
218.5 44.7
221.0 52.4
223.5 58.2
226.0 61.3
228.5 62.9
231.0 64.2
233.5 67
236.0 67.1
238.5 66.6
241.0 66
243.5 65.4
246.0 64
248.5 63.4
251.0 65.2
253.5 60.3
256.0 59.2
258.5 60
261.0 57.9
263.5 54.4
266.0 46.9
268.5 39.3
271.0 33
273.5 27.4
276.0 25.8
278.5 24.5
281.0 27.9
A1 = 65.4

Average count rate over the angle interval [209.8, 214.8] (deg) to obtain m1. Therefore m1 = 30.1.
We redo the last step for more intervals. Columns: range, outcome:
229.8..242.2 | 66.2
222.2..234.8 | 62.7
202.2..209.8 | 40.1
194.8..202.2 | 60.6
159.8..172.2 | 68.3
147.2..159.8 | 58.1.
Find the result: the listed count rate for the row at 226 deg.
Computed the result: 61.3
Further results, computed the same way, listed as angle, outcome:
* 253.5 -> 60.3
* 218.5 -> 44.7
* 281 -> 27.9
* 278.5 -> 24.5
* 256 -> 59.2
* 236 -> 67.1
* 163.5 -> 71.8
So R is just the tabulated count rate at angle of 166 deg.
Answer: 67.9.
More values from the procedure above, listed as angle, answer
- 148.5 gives 40.2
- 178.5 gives 67.5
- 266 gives 46.9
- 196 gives 64.7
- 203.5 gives 45.8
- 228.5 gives 62.9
